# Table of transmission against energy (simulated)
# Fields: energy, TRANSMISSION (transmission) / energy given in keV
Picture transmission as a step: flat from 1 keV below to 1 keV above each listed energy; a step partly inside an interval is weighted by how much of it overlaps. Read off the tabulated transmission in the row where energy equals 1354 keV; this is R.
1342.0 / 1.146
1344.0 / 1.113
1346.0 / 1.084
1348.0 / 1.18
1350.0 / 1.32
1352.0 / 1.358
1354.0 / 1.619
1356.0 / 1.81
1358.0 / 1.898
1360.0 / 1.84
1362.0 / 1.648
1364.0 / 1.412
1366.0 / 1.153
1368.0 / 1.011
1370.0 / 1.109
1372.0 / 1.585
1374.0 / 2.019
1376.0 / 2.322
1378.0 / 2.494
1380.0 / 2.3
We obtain 1.619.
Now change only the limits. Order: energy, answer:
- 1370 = 1.109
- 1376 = 2.322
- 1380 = 2.3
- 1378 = 2.494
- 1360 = 1.84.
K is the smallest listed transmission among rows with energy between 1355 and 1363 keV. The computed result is 1.648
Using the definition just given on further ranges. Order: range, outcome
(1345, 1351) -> 1.084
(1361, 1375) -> 1.011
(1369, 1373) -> 1.109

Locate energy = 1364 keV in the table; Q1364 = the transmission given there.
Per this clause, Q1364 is 1.412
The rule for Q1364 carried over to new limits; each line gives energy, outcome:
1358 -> 1.898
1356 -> 1.81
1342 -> 1.146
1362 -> 1.648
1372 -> 1.585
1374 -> 2.019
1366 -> 1.153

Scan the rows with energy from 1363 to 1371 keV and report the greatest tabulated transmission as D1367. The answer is 1.412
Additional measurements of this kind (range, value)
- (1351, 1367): 1.898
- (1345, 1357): 1.81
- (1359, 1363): 1.84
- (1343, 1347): 1.113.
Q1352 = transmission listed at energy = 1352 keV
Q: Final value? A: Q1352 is 1.358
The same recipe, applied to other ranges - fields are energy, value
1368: 1.011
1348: 1.18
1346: 1.084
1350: 1.32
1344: 1.113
